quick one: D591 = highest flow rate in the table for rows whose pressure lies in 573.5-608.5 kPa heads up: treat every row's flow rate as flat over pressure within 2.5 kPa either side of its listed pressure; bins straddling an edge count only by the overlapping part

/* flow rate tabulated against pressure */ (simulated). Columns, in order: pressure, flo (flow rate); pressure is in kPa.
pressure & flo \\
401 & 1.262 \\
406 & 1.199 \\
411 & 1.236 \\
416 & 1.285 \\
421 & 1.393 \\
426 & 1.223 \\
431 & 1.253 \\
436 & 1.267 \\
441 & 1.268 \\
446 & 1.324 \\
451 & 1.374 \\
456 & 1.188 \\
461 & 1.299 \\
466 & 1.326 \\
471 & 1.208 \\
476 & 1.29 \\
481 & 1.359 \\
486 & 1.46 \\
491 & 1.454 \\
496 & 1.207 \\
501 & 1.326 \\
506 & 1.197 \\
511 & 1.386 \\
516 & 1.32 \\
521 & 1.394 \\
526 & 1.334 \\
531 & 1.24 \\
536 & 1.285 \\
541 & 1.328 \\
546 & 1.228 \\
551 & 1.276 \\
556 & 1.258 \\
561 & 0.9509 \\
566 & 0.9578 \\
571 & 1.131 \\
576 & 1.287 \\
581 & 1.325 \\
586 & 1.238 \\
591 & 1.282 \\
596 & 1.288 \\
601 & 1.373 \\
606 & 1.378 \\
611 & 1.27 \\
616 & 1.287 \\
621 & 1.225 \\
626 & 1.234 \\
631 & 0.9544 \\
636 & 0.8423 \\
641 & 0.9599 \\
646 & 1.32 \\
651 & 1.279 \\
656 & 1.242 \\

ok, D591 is 1.378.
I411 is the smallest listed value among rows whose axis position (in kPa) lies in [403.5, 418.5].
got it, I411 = 1.199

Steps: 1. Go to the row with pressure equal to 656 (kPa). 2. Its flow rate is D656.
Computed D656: 1.242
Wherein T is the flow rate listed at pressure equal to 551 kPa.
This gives 1.276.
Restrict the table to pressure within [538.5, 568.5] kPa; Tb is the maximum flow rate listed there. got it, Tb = 1.328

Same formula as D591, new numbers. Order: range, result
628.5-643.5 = 0.9599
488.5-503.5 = 1.454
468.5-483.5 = 1.359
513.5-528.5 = 1.394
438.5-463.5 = 1.374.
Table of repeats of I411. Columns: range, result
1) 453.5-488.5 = 1.188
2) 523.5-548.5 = 1.228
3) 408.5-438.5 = 1.223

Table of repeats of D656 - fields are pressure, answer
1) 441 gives 1.268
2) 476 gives 1.29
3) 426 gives 1.223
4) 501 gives 1.326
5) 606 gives 1.378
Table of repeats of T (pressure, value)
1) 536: 1.285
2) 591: 1.282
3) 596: 1.288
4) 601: 1.373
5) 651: 1.279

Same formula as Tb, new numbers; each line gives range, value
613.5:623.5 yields 1.287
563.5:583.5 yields 1.325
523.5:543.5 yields 1.334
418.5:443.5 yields 1.393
